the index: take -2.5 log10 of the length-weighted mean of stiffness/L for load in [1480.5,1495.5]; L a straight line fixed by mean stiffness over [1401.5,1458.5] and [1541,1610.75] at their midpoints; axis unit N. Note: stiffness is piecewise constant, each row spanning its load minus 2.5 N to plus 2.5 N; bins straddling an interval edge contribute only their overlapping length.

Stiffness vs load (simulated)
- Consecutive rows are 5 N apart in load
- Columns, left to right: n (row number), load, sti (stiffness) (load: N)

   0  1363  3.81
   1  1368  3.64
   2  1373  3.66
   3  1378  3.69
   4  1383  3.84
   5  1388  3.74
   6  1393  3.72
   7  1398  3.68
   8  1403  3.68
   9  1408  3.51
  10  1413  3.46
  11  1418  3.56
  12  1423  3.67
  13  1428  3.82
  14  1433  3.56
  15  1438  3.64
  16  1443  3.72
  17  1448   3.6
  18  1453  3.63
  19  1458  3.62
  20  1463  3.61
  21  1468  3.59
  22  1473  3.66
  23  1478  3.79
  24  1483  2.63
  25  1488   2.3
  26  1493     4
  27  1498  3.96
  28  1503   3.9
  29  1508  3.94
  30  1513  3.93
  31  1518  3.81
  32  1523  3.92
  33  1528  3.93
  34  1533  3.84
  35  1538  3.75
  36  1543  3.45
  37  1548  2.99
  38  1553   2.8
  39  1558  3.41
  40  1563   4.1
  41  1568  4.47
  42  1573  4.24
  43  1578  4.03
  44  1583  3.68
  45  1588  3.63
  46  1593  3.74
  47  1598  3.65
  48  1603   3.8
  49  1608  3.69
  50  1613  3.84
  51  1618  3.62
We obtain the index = 0.22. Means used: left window 3.62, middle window 2.98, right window 3.69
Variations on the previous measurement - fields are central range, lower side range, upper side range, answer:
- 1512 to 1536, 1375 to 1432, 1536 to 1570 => -0.089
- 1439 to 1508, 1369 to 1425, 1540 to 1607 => 0.035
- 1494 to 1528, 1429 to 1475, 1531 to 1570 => -0.090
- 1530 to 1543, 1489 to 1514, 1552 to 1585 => 0.036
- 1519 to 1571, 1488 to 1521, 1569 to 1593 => 0.053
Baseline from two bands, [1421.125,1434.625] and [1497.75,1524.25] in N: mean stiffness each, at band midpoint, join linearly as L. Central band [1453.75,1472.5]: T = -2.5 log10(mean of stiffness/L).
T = 0.05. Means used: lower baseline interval 3.69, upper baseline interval 3.91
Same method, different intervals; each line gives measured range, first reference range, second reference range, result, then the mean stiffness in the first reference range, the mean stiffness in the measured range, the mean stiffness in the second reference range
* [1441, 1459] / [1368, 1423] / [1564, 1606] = 0.03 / 3.65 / 3.64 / 3.91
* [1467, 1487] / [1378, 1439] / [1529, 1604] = 0.11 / 3.66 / 3.32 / 3.71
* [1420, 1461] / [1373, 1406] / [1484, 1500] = -0.04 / 3.72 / 3.66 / 3.33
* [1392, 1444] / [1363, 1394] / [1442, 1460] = 0.01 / 3.72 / 3.63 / 3.64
